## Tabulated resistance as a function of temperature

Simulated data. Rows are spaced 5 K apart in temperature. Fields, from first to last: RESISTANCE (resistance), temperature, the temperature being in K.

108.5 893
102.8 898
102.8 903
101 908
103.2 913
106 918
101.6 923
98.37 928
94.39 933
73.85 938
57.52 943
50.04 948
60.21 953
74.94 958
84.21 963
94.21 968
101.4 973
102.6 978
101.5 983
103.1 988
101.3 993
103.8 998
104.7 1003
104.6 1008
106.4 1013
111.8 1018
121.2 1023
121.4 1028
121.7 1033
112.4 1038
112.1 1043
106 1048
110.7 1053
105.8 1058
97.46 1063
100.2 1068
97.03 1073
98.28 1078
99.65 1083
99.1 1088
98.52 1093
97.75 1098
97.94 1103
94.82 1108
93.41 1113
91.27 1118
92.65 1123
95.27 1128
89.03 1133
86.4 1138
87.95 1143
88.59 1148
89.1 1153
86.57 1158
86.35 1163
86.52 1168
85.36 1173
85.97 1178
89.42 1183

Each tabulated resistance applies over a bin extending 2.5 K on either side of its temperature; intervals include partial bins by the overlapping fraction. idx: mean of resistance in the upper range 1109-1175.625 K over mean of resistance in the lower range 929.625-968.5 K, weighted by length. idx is 1.2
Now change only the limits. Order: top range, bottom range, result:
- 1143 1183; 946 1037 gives 0.88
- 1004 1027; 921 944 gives 1.28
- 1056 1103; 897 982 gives 1.12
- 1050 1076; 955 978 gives 1.14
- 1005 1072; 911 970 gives 1.32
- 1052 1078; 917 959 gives 1.29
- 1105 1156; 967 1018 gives 0.88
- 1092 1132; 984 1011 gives 0.92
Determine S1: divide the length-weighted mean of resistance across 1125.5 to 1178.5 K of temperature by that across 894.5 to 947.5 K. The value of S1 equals 0.95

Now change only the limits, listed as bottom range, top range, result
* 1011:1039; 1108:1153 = 0.78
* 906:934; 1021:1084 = 1.07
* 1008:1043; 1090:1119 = 0.84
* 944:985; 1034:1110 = 1.24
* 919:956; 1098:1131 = 1.21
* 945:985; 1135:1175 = 1.05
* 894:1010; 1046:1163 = 1.03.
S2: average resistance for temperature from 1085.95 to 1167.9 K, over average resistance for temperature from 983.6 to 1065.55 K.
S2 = 0.84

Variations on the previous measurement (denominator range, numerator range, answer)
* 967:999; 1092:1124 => 0.94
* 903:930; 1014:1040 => 1.15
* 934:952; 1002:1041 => 1.79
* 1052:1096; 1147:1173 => 0.87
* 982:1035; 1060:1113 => 0.90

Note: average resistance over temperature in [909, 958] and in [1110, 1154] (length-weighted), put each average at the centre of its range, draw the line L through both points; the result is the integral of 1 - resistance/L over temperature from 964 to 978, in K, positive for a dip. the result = -2.1 K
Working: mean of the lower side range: 83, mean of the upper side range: 90.5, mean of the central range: 97.2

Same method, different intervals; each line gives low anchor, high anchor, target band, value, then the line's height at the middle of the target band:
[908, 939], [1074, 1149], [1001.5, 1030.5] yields -4.82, 96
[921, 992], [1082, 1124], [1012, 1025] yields -3.38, 90.2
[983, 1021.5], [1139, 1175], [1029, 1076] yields -3.74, 99.4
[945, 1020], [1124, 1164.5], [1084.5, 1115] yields -2.36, 90.1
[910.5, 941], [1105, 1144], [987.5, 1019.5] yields -3.74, 94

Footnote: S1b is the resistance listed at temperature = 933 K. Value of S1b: 94.39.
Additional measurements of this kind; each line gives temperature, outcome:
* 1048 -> 106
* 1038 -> 112.4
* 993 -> 101.3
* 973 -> 101.4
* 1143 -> 87.95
